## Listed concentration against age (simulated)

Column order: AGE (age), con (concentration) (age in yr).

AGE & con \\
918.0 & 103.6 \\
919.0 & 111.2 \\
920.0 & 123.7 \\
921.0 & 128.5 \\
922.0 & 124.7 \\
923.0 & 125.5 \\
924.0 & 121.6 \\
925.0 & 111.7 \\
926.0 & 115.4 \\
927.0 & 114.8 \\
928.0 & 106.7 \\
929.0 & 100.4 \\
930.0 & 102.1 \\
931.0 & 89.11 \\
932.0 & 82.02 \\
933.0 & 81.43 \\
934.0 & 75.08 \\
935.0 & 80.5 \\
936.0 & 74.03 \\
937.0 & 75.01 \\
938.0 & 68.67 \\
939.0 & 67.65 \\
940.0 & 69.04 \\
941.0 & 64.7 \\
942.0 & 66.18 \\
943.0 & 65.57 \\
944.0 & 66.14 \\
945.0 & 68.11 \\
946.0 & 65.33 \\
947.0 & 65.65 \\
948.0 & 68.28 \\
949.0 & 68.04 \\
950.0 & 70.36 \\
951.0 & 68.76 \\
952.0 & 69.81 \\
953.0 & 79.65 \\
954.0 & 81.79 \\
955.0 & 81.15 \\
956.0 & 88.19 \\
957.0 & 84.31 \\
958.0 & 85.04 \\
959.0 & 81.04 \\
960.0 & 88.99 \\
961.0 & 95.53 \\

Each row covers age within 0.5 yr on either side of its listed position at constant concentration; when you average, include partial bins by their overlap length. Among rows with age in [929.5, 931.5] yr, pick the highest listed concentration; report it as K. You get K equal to 102.1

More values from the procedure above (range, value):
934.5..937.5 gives 80.5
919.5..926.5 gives 128.5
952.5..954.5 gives 81.79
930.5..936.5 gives 89.11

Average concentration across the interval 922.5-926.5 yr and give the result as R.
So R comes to 119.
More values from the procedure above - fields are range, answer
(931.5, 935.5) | 79.8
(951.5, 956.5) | 80.1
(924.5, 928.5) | 112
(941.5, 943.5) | 65.9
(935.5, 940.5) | 70.9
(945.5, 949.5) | 66.8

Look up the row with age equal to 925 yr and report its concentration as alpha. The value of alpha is 111.7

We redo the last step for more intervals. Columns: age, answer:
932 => 82.02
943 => 65.57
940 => 69.04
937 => 75.01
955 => 81.15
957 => 84.31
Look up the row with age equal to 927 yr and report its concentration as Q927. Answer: 114.8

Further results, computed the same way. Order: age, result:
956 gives 88.19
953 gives 79.65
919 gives 111.2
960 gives 88.99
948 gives 68.28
